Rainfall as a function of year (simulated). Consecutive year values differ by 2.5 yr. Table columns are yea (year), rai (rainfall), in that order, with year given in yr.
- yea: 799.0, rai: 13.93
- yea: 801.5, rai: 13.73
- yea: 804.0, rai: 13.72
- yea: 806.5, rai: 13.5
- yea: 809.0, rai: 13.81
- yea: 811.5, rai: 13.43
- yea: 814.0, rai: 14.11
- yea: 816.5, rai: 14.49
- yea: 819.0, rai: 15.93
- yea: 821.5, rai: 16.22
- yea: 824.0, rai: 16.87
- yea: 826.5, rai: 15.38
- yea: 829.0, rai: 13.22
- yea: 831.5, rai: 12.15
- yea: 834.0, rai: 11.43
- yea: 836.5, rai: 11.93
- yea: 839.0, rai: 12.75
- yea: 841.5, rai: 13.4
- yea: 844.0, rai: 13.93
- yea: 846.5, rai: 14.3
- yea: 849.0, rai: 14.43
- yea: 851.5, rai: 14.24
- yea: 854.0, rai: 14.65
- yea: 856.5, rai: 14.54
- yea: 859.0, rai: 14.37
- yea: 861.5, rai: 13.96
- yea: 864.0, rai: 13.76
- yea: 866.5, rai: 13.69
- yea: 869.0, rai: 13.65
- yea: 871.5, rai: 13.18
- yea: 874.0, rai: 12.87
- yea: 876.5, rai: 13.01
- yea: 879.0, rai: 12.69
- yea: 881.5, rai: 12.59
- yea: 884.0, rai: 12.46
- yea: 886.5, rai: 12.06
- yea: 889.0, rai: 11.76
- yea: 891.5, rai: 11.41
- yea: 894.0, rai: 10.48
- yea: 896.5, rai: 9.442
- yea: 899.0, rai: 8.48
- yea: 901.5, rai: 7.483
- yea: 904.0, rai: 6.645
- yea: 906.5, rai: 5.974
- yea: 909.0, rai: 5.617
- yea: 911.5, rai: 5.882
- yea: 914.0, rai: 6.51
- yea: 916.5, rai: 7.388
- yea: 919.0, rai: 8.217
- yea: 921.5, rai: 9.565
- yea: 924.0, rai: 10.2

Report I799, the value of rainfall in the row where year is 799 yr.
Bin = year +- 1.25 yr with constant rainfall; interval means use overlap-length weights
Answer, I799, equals 13.93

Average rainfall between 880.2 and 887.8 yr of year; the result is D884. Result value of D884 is 12.4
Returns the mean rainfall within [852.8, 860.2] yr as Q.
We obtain 14.5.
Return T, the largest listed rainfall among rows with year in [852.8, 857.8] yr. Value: 14.65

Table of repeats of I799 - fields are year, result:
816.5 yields 14.49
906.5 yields 5.974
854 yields 14.65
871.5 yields 13.18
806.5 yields 13.5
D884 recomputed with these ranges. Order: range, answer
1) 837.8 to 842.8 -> 13.1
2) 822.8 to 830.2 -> 15.2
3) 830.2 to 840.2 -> 12.1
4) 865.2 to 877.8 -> 13.3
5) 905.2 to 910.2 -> 5.81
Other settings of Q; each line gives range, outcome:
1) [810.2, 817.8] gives 14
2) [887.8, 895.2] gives 11.2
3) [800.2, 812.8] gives 13.6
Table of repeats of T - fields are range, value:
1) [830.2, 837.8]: 12.15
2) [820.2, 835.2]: 16.87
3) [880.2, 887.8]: 12.59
